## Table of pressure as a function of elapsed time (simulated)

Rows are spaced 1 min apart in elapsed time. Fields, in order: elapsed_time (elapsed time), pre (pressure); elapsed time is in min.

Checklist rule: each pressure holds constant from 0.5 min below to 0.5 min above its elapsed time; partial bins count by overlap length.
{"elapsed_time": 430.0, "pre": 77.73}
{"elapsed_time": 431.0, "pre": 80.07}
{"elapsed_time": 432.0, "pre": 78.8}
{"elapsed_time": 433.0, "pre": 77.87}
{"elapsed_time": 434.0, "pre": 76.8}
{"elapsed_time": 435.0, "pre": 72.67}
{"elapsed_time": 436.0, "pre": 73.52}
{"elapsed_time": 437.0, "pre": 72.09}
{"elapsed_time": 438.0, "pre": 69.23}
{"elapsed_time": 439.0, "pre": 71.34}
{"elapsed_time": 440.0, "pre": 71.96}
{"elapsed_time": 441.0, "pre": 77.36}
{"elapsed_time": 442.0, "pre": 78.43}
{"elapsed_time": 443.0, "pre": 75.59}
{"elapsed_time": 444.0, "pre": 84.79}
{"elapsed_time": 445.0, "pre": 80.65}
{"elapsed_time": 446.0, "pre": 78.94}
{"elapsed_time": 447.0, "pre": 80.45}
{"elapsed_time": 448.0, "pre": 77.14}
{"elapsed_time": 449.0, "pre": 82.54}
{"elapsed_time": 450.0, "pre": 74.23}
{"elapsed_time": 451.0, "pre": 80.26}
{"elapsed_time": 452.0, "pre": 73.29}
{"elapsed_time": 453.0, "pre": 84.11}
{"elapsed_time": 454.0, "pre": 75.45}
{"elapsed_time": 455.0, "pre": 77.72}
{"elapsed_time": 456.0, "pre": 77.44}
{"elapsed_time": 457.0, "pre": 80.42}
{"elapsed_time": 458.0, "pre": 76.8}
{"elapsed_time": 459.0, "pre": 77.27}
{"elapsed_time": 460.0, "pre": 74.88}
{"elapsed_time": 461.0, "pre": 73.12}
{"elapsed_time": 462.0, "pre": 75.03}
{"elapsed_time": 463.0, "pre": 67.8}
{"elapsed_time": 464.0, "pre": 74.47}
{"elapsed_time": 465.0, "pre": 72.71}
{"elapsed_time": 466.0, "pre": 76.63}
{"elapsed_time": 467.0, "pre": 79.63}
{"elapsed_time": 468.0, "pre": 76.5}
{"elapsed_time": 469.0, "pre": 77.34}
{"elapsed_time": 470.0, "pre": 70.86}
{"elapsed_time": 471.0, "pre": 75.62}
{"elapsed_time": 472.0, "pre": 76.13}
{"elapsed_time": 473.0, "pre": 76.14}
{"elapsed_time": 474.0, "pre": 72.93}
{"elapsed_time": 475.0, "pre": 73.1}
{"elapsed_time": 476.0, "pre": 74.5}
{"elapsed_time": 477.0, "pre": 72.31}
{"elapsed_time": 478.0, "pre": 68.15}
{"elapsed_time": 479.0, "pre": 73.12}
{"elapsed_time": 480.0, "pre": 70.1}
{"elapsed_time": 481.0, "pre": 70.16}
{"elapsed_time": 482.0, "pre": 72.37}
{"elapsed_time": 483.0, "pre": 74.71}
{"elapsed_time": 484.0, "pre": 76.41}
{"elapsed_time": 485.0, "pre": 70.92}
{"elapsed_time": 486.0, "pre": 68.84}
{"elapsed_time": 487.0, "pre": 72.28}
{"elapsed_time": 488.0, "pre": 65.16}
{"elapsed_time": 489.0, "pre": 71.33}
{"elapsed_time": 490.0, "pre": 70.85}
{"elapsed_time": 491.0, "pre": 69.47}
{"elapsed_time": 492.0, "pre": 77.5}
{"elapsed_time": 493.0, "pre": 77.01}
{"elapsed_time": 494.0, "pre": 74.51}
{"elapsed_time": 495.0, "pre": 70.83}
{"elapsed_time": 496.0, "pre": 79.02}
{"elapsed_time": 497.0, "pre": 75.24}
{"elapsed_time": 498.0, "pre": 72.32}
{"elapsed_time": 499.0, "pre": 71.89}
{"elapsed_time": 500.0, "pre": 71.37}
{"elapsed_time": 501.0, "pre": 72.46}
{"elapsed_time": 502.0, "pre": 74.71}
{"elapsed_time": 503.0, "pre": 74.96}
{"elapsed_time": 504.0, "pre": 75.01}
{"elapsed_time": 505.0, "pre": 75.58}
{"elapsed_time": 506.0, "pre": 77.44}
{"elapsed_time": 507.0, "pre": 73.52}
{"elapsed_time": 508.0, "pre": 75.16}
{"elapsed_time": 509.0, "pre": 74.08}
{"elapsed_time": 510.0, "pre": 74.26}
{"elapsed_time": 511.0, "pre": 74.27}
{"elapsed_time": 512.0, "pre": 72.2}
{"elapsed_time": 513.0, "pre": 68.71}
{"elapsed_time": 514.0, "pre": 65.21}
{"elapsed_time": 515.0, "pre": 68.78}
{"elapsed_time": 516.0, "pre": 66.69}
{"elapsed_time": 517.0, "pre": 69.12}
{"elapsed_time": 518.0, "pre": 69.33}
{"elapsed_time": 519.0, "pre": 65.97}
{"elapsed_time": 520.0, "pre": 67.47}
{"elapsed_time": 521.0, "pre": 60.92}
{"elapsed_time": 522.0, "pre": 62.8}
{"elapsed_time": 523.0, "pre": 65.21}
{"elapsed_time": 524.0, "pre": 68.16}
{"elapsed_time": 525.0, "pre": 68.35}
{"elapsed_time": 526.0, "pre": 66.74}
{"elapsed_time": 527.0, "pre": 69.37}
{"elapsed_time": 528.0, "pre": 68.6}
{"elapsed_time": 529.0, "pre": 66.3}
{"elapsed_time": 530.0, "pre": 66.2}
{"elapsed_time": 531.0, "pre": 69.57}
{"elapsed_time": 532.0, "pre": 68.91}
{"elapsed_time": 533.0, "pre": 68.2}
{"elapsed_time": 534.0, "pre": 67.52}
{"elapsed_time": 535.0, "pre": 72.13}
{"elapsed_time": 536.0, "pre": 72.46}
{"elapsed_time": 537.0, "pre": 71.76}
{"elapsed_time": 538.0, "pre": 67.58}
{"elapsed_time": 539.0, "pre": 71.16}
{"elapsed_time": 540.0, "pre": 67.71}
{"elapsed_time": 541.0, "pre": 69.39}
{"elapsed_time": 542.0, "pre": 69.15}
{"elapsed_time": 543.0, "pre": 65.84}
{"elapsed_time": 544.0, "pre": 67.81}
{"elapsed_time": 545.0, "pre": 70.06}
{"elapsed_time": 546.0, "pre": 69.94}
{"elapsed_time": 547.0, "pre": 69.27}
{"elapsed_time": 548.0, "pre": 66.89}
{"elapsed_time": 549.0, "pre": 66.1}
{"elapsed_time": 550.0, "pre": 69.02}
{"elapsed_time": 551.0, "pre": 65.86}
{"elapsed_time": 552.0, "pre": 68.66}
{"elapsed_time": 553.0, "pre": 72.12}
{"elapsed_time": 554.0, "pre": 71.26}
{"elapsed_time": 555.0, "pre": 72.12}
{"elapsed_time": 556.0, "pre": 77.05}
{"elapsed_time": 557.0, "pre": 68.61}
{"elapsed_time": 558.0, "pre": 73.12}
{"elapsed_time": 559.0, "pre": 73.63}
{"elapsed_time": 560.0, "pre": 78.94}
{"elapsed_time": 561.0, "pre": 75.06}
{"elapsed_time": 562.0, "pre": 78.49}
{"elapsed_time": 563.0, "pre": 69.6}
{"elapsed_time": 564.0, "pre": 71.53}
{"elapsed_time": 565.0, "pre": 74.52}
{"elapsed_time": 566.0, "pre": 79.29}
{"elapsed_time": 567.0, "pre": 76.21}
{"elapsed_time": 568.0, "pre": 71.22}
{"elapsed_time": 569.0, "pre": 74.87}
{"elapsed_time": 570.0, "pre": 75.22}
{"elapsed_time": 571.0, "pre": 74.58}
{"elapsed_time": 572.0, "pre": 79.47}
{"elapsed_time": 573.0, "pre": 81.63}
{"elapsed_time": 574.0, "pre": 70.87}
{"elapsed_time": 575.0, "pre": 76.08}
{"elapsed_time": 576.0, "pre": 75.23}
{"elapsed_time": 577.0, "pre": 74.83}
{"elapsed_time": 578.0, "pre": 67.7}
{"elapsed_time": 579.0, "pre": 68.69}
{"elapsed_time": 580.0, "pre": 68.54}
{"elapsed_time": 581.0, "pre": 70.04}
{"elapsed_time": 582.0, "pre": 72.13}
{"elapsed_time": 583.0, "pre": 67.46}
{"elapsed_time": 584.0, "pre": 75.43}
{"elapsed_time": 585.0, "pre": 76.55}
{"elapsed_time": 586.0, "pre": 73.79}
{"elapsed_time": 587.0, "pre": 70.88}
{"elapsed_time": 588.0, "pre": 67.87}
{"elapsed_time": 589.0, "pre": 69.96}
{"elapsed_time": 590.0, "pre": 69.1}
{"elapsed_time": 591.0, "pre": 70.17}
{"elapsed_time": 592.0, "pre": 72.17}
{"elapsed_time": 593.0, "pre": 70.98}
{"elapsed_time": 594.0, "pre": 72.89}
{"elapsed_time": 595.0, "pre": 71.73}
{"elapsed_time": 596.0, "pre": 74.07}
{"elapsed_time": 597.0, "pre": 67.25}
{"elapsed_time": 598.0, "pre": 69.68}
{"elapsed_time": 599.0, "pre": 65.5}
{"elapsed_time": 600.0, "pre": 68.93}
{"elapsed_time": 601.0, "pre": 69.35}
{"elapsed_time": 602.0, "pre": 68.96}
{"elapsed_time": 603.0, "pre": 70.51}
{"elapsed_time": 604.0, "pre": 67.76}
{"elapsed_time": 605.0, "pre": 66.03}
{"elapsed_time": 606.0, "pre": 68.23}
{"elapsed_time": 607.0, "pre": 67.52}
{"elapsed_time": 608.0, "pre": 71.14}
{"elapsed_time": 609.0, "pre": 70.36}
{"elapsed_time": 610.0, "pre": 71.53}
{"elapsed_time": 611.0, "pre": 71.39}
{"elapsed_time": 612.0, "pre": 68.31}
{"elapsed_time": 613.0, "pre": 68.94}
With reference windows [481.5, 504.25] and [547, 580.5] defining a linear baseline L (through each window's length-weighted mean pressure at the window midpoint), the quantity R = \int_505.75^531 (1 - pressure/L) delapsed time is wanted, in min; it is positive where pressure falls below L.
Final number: 1.4 min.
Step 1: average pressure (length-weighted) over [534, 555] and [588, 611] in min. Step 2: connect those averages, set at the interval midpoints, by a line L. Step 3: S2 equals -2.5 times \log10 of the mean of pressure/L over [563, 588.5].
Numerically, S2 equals -0.06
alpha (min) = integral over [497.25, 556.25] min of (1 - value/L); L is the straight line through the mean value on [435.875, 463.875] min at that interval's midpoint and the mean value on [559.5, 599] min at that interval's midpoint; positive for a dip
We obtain 3.6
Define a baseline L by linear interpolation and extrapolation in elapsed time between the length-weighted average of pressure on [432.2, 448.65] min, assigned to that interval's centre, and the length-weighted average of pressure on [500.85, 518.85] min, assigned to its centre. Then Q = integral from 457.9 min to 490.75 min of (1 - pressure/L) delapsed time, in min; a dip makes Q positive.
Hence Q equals 0.5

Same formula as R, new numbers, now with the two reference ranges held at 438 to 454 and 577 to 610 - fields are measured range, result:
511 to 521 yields 0.8 min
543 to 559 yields 0.5 min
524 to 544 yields 1.2 min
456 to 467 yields 0.2 min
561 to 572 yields -0.5 min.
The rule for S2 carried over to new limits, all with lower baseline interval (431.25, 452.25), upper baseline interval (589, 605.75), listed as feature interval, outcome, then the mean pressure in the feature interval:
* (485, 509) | 0.013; 73.3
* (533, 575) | -0.005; 71.9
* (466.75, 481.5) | 0.022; 73.7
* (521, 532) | 0.092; 66.9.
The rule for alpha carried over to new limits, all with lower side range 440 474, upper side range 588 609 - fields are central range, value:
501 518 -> 0.4 min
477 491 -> 0.8 min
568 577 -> -0.6 min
